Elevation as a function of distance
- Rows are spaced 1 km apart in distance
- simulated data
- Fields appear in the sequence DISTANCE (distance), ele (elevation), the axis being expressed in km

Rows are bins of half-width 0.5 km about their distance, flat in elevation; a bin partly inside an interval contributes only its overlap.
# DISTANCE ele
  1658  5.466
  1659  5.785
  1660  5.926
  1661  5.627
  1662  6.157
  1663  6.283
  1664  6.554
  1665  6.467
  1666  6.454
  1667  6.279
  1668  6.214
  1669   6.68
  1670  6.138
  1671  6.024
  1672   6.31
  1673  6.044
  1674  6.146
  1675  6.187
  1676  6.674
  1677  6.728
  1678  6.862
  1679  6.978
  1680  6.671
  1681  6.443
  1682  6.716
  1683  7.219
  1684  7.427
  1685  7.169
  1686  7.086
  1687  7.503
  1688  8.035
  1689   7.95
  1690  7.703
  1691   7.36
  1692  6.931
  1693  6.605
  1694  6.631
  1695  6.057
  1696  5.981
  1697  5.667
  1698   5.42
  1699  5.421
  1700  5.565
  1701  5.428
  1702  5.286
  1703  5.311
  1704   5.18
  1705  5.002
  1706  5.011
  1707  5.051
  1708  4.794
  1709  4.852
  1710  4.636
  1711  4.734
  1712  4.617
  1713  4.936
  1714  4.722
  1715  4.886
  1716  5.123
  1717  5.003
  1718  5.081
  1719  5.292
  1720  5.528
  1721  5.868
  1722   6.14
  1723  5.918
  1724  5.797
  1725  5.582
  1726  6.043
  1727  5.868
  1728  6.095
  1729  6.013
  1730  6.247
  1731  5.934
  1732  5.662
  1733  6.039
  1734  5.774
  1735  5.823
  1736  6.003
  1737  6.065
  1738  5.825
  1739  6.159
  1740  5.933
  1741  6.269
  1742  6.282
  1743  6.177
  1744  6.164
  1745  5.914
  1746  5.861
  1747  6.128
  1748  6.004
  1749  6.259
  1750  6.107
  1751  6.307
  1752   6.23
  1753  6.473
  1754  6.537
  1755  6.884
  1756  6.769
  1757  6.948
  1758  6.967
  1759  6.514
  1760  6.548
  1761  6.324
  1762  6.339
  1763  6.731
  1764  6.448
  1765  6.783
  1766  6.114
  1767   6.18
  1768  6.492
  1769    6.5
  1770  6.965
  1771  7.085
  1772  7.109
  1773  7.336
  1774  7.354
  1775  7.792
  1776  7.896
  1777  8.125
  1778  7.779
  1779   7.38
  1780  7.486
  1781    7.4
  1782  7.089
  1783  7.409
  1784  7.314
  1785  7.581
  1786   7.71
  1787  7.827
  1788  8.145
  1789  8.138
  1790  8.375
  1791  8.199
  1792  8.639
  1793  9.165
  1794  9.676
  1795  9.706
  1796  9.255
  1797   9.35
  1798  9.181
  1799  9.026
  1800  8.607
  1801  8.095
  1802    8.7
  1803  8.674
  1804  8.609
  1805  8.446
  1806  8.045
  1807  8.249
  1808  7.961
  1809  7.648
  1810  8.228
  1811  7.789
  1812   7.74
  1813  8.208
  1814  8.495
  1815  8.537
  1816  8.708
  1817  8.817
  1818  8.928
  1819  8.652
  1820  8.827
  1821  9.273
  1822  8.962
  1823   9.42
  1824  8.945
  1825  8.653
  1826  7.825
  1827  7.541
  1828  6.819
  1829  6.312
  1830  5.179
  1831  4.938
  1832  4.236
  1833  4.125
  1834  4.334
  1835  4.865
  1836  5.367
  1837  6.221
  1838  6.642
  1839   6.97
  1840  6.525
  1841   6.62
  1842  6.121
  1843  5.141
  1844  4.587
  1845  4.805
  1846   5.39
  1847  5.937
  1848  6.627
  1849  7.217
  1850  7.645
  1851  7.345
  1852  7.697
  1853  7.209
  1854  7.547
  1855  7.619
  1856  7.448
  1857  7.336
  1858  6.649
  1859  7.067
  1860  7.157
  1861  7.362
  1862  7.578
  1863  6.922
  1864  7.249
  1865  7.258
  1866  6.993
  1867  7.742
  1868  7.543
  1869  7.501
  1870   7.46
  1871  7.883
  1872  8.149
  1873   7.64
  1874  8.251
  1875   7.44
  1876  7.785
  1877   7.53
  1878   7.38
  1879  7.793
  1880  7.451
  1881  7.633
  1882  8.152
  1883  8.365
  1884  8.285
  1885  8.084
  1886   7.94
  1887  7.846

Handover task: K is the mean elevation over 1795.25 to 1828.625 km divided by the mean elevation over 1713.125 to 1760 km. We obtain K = 1.4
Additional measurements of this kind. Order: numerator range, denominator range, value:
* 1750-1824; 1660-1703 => 1.20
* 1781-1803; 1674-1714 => 1.37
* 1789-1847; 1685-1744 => 1.30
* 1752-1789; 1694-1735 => 1.29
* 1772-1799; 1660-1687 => 1.24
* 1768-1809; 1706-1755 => 1.41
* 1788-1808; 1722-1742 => 1.46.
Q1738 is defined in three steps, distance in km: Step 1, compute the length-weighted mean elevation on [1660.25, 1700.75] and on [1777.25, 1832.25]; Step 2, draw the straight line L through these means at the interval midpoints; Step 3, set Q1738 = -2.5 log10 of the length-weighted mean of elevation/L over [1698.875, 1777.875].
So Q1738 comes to 0.21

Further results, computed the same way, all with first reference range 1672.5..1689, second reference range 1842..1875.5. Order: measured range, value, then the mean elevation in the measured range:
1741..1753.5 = 0.13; 6.16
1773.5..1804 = -0.18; 8.24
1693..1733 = 0.26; 5.47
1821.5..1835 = 0.06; 6.65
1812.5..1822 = -0.24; 8.73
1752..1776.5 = 0.03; 6.78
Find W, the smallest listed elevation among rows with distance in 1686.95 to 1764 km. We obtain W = 4.617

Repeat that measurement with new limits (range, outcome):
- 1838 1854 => 4.587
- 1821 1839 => 4.125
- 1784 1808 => 7.314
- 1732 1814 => 5.662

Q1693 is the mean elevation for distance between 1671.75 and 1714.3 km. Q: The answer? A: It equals 6.12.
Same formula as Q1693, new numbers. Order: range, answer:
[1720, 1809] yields 7.05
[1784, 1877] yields 7.53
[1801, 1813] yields 8.19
